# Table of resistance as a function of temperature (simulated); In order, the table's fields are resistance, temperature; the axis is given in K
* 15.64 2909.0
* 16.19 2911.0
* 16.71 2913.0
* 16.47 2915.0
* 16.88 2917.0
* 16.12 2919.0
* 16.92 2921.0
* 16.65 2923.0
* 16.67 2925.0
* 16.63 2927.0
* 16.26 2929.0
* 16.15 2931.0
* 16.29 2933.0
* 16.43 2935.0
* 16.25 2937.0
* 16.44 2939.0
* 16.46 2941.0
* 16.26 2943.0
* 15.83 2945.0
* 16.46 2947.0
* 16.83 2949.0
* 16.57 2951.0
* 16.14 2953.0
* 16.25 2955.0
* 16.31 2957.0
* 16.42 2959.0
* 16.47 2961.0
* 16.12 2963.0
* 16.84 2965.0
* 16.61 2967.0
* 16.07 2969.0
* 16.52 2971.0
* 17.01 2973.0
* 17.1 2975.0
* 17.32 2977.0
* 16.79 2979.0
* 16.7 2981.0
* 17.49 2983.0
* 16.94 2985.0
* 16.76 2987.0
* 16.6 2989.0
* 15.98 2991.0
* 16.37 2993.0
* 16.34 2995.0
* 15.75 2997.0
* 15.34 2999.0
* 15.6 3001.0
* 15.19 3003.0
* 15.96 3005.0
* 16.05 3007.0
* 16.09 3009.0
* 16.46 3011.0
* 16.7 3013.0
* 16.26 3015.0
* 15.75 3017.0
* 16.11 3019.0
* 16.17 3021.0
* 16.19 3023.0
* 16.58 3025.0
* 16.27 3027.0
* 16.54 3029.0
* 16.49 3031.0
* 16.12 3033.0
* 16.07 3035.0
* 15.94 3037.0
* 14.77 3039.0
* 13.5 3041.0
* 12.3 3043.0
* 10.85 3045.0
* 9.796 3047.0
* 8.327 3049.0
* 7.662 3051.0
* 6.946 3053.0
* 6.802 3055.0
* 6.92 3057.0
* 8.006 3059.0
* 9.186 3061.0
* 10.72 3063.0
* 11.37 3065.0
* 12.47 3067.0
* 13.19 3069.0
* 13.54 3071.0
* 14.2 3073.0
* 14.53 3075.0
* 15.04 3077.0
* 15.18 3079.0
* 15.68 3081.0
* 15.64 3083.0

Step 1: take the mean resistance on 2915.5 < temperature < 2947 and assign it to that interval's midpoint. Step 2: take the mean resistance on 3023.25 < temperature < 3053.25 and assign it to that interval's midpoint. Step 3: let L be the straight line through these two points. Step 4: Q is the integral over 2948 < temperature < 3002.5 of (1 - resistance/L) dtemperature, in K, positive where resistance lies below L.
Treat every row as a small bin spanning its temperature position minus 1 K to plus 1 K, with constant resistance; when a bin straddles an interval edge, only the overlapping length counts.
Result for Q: -4.6 K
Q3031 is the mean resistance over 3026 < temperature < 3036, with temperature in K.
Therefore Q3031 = 16.3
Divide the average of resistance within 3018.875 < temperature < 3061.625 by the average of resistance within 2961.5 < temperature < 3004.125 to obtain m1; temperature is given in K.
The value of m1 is 0.76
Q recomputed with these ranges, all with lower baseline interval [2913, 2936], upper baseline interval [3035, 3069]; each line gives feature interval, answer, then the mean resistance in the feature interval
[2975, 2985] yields -2.25 K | 17.1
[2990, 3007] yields -3.58 K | 15.8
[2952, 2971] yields -2.03 K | 16.4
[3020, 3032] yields -4.65 K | 16.4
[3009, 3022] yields -4.17 K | 16.2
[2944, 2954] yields -0.65 K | 16.4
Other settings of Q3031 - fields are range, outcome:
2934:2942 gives 16.4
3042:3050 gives 10.3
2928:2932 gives 16.2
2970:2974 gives 16.8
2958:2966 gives 16.5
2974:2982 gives 17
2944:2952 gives 16.4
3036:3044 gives 14.1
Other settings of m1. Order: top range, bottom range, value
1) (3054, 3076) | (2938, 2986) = 0.66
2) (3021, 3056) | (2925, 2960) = 0.80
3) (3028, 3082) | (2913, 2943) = 0.75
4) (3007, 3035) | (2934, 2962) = 0.99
